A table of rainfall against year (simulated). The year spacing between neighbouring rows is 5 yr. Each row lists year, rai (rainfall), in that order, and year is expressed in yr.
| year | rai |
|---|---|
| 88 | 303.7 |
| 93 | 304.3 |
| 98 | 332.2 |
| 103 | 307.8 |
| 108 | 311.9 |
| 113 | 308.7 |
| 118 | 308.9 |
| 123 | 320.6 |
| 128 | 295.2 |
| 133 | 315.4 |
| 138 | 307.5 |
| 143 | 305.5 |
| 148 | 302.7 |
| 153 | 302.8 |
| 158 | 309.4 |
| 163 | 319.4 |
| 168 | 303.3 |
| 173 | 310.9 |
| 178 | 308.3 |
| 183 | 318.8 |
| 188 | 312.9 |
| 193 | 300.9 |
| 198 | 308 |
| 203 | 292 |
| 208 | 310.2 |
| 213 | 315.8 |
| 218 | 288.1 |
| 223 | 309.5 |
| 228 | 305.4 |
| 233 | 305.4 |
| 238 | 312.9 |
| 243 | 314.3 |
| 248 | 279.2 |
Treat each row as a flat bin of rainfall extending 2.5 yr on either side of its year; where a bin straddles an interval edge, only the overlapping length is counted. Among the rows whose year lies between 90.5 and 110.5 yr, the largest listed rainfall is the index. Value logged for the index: 332.2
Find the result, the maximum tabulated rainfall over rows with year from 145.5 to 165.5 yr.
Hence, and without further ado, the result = 319.4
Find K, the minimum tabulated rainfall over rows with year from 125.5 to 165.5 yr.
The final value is 295.2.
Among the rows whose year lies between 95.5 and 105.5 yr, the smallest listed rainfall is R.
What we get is 307.8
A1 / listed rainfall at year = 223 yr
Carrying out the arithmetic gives 309.5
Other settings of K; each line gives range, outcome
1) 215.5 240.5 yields 288.1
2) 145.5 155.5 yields 302.7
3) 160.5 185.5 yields 303.3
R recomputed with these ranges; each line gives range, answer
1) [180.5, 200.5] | 300.9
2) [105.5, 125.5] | 308.7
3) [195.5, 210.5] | 292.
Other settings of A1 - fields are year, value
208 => 310.2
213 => 315.8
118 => 308.9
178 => 308.3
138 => 307.5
